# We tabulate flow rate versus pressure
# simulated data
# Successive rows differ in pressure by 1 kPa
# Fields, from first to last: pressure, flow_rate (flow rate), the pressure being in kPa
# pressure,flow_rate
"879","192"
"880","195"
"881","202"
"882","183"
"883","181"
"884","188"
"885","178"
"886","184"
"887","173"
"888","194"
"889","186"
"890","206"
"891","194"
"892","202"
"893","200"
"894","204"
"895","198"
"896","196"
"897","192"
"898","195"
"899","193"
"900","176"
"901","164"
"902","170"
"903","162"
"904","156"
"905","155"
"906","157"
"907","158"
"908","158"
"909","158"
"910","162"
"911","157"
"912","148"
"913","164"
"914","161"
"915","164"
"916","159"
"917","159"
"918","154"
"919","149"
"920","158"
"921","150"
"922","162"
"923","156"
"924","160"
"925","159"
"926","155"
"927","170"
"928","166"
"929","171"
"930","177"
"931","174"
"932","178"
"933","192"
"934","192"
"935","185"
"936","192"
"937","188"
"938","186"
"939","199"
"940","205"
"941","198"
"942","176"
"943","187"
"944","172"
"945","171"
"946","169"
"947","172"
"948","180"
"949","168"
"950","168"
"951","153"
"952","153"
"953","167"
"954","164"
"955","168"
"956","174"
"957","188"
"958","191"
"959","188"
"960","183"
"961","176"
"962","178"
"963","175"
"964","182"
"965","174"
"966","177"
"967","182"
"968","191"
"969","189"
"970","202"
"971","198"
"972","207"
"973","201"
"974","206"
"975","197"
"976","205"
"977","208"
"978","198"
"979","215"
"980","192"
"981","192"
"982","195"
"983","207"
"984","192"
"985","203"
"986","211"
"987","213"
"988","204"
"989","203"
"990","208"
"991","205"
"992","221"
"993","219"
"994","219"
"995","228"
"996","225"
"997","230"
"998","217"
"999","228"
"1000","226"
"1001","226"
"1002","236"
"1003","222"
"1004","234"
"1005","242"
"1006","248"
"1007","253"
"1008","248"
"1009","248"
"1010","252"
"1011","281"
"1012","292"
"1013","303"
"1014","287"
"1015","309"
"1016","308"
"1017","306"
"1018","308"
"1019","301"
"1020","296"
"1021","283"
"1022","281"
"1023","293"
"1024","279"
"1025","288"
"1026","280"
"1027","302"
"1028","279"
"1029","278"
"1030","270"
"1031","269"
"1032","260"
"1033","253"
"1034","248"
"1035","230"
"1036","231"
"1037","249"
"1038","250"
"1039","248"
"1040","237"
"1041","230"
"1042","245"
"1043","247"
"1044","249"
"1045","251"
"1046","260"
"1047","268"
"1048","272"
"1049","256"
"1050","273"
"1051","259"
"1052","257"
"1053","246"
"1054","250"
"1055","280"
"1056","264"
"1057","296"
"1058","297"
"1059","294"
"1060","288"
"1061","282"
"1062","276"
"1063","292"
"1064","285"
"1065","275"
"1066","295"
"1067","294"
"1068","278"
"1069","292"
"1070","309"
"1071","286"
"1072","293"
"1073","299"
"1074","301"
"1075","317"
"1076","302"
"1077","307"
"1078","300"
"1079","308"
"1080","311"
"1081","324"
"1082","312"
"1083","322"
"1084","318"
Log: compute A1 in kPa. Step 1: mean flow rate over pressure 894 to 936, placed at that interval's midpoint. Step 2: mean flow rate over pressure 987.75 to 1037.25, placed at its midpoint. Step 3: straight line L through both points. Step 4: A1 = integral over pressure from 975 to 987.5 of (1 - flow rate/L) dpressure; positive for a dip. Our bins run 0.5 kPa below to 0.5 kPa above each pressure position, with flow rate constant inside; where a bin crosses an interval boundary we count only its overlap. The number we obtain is 1.41 kPa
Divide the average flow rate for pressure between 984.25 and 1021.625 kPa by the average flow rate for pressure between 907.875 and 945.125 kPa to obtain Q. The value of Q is 1.45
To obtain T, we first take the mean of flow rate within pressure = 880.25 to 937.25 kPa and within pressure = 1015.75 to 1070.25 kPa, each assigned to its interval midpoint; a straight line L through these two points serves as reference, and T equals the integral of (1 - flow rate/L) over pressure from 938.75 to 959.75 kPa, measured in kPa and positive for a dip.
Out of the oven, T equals 2.8 kPa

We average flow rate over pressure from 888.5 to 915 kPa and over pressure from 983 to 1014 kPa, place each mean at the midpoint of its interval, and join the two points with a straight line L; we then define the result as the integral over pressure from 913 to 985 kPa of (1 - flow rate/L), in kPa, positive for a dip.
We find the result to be 8.3 kPa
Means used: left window 176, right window 232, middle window 180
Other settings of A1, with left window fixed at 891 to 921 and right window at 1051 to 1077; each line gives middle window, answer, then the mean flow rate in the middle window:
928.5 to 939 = 0.34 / 184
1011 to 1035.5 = -2.67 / 283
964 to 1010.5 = 3.51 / 213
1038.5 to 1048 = 0.74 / 250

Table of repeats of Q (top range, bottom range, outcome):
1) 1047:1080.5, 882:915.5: 1.61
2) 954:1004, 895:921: 1.22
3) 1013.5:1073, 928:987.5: 1.47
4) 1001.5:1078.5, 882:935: 1.58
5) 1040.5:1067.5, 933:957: 1.51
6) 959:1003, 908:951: 1.19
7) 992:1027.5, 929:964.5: 1.46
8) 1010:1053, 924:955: 1.54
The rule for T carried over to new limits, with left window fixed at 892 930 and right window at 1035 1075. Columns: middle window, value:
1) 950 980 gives 3.02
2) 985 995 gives 0.55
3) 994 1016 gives -1.37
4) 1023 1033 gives -1.06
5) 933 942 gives -0.27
